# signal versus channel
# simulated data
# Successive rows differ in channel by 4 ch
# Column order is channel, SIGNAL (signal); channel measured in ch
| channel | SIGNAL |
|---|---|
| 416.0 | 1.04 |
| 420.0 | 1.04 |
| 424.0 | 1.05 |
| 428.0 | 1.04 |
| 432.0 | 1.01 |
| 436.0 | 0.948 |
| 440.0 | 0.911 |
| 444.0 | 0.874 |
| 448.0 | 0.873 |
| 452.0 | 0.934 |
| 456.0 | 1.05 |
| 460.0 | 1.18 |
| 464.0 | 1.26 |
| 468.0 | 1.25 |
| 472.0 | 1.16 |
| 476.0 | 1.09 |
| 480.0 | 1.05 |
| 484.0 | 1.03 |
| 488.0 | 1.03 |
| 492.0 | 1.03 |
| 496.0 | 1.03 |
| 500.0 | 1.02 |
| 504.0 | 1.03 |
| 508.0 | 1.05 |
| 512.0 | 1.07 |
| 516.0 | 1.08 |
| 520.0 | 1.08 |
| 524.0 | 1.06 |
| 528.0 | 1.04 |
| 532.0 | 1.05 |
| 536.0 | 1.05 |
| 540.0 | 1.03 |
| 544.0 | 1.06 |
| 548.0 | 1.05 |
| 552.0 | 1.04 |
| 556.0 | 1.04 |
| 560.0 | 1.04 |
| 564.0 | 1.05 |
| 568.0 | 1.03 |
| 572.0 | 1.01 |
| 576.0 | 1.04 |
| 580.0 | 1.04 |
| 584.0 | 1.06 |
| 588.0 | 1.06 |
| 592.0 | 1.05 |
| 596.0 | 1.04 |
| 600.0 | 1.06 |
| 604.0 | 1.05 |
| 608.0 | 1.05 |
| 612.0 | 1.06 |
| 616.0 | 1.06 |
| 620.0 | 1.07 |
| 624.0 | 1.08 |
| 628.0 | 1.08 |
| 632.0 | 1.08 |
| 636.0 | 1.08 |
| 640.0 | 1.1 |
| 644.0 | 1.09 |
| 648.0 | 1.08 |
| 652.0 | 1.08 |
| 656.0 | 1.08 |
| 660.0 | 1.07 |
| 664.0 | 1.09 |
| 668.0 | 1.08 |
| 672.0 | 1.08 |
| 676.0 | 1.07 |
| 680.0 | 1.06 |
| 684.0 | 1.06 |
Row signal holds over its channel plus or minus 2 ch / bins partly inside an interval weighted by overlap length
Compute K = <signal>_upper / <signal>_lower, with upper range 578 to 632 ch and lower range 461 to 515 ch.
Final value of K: 1.0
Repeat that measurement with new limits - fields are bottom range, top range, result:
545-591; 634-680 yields 1.04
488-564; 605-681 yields 1.03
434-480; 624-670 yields 1.03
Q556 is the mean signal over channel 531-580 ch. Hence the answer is 1.04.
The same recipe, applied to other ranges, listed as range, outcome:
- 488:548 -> 1.05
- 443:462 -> 0.988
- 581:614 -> 1.05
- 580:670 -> 1.07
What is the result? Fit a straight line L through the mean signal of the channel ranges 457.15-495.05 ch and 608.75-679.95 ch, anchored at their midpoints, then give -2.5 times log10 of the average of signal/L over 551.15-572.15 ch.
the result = 0.06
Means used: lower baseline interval 1.12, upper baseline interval 1.08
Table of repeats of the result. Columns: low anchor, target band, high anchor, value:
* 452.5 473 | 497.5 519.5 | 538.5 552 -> 0.05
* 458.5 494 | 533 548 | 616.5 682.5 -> 0.06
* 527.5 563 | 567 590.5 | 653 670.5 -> 0.01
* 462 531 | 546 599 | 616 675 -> 0.04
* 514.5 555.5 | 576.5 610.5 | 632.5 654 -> 0.02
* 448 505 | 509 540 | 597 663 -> 0.02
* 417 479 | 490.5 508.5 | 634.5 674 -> 0.02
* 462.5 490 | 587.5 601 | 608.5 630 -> 0.03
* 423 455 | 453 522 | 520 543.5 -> -0.09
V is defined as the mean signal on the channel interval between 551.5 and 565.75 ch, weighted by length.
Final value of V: 1.04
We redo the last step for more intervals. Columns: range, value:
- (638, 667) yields 1.08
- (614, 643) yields 1.08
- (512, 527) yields 1.07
